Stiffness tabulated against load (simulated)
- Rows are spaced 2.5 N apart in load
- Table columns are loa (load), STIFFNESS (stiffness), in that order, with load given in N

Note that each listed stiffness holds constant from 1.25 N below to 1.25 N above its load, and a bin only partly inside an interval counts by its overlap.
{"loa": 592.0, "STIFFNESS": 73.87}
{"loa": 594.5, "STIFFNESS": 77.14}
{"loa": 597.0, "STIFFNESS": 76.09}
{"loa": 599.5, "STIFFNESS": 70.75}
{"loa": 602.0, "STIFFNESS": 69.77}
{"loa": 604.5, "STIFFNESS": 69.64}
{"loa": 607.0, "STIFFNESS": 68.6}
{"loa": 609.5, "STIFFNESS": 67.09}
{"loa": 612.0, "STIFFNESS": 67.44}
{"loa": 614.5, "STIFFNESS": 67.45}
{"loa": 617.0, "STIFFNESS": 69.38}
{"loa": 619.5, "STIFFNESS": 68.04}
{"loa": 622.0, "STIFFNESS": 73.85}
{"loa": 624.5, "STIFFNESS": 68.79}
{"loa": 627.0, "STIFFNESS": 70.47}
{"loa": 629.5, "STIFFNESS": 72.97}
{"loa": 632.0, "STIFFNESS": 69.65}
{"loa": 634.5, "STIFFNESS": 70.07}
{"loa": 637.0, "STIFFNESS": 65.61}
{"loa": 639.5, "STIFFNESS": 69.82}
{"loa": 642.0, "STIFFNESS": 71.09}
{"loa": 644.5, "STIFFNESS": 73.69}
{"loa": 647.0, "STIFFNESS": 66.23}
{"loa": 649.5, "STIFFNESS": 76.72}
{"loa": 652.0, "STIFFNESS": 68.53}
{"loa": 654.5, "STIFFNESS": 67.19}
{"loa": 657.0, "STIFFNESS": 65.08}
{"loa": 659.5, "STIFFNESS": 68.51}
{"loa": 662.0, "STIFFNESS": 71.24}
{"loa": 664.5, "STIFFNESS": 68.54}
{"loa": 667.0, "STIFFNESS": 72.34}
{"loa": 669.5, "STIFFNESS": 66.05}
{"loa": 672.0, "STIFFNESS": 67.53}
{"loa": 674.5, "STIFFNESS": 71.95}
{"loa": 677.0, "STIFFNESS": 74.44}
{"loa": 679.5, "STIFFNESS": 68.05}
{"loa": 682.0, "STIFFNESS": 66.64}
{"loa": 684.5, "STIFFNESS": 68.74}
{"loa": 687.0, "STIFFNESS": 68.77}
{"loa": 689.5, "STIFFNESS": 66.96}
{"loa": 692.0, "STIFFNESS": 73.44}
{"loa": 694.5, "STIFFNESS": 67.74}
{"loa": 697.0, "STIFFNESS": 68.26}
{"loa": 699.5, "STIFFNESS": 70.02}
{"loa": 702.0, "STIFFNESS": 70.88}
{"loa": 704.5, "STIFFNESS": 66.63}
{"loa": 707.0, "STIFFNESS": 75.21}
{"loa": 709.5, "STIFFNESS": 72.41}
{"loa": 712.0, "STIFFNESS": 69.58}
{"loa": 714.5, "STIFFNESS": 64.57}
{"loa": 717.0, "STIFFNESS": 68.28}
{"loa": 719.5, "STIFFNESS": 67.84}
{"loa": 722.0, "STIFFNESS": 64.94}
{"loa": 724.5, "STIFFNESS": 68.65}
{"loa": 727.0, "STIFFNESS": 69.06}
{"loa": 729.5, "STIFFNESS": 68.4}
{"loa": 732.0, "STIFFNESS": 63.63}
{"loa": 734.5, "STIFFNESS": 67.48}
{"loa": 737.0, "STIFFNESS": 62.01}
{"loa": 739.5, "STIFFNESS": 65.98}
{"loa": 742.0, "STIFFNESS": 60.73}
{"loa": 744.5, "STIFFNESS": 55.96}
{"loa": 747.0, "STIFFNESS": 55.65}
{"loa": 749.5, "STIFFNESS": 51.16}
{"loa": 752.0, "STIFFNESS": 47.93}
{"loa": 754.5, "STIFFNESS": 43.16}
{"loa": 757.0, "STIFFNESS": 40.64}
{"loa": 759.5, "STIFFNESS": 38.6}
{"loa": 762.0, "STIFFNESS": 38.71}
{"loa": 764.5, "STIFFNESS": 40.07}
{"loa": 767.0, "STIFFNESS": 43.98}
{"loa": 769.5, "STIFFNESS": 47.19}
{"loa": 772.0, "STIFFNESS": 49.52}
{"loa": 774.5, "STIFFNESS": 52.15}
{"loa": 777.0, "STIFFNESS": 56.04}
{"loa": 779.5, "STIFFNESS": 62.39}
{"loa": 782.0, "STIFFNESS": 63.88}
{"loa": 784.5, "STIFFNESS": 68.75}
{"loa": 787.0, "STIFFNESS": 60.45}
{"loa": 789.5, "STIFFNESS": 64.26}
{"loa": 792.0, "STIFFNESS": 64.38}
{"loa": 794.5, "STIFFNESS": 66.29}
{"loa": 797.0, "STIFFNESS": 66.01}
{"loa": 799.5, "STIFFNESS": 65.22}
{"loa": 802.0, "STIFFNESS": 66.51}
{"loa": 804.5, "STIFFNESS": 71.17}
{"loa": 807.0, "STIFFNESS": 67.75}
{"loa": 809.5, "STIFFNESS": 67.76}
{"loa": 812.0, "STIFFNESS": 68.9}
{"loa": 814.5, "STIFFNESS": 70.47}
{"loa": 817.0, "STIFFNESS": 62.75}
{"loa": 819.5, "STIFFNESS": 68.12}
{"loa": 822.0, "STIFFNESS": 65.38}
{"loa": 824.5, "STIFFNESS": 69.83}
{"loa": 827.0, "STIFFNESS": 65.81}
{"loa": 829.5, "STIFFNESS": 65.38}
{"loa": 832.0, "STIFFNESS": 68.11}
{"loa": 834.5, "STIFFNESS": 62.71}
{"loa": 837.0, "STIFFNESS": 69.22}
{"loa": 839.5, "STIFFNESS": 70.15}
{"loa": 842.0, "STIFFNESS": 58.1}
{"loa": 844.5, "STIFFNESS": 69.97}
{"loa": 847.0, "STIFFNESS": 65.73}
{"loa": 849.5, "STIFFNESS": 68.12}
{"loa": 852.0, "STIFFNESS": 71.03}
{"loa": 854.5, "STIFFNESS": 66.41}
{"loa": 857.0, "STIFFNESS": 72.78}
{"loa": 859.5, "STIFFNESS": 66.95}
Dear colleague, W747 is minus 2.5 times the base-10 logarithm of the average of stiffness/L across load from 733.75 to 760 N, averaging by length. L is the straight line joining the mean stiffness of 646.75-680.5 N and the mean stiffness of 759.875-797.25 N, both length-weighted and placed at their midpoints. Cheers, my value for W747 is 0.11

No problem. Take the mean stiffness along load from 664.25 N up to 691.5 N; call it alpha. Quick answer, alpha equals 69.2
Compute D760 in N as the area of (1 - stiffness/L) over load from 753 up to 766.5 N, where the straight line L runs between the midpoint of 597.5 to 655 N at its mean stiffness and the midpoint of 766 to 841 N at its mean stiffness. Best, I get 5.1 N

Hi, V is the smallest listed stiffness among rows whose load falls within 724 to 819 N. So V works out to 38.6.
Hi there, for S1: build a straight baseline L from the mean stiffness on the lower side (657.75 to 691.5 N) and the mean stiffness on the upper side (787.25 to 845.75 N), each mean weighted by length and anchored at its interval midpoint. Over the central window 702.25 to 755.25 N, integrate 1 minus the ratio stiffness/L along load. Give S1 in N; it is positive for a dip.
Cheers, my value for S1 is 3.6 N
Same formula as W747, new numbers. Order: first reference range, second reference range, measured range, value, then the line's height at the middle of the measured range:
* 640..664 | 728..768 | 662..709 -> -0.096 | 63.9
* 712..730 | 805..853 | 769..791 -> 0.148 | 67.3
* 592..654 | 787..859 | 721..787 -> 0.219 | 68.2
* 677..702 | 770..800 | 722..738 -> -0.012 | 65.7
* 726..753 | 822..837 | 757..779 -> 0.334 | 62.6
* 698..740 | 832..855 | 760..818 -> 0.127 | 67.4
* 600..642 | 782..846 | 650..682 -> -0.008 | 68.7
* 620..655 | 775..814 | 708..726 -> -0.007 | 67.7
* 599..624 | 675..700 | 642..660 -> -0.005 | 69.3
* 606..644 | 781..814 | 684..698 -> -0.012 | 68.3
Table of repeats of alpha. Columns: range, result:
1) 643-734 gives 69.1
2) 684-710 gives 69.9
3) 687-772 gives 60.4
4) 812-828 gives 67.2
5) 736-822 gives 58.2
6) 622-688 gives 69.6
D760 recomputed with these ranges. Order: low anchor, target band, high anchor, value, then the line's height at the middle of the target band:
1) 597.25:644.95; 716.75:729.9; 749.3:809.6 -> -1.5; 60.9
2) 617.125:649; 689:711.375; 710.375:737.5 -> -0.8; 67.8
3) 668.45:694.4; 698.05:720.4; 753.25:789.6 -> -2.1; 63.6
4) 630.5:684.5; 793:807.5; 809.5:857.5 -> 0.1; 67.7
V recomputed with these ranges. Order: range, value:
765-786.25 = 43.98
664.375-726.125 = 64.57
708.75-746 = 55.96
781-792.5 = 60.45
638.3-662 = 65.08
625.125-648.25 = 65.61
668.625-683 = 66.05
